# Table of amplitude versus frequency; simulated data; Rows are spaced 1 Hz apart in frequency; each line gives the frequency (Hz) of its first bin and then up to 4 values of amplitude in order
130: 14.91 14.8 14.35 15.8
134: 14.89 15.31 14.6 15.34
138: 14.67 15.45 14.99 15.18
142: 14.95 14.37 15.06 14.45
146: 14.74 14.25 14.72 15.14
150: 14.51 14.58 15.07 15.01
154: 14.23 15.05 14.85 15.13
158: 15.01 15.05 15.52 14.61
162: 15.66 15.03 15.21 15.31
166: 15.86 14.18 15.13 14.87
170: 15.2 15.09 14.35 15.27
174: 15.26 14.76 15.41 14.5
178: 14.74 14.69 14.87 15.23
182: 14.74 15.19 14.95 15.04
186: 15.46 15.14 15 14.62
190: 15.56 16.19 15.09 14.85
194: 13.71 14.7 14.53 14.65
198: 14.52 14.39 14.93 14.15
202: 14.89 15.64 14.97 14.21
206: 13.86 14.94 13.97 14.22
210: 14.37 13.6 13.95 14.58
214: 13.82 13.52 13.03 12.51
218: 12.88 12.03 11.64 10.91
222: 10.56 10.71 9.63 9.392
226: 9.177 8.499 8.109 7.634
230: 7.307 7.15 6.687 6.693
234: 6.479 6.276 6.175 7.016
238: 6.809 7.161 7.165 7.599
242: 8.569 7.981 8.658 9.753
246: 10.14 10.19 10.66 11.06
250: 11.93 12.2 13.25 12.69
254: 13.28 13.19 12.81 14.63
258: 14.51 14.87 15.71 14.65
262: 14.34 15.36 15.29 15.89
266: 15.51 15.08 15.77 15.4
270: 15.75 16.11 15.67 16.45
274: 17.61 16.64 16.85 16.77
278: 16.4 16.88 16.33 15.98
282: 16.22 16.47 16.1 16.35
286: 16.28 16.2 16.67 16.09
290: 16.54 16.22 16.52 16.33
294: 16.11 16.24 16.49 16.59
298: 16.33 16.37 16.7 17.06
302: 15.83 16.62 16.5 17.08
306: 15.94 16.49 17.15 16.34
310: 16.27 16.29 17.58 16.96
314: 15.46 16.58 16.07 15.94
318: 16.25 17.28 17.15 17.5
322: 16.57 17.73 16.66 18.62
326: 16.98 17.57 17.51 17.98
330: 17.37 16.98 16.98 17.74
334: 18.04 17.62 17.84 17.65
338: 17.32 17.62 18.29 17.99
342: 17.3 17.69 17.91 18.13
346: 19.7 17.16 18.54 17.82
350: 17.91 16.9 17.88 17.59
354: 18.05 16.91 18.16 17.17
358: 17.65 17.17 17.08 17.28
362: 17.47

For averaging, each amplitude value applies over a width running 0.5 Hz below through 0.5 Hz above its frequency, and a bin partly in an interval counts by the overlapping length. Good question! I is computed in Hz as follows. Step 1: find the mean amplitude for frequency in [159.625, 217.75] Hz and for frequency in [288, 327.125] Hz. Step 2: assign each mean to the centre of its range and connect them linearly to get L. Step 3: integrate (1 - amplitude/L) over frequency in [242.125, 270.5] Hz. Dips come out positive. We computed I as 4.8 Hz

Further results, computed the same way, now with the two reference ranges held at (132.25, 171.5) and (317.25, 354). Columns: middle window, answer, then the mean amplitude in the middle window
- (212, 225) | 3.1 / 12.1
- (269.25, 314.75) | 1.4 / 16.4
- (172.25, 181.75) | 0.2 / 14.9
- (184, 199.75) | 0.7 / 14.9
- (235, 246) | 5.8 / 7.74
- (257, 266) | 0.8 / 15.1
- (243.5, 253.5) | 3.2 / 11.1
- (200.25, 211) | 0.9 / 14.5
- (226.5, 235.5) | 5.0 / 7.2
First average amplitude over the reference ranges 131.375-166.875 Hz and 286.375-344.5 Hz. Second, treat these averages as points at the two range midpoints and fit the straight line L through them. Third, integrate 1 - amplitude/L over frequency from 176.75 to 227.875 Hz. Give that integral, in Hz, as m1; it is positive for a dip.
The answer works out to 6.0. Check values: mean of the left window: 15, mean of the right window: 16.9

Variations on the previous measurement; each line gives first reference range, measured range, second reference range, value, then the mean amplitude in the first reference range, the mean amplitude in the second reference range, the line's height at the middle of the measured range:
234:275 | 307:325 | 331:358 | -0.8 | 12.3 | 17.7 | 16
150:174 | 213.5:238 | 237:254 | 3.7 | 15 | 9.76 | 11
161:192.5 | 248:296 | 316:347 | 3.6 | 15.1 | 17.5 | 16.6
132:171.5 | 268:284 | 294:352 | 0.2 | 15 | 17.1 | 16.5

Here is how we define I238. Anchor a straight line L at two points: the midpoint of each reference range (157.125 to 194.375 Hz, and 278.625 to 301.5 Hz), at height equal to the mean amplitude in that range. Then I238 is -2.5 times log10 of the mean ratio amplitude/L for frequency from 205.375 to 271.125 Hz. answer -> 0.34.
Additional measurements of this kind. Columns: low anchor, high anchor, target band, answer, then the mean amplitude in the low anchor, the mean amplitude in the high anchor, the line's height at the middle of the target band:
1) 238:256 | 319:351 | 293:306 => -0.12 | 10.3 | 17.7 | 14.7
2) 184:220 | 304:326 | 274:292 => -0.02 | 14.4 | 16.8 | 16.1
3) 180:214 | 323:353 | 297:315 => 0.03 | 14.7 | 17.7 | 17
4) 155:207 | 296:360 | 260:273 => 0.06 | 14.9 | 17.2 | 16.3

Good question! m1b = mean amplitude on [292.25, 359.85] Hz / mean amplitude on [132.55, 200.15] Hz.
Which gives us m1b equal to 1.15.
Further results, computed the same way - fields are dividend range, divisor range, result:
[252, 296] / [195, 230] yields 1.23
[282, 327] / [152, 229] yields 1.18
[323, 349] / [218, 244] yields 2.11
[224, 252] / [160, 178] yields 0.56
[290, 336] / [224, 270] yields 1.54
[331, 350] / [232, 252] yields 2.07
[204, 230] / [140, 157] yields 0.81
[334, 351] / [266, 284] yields 1.10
